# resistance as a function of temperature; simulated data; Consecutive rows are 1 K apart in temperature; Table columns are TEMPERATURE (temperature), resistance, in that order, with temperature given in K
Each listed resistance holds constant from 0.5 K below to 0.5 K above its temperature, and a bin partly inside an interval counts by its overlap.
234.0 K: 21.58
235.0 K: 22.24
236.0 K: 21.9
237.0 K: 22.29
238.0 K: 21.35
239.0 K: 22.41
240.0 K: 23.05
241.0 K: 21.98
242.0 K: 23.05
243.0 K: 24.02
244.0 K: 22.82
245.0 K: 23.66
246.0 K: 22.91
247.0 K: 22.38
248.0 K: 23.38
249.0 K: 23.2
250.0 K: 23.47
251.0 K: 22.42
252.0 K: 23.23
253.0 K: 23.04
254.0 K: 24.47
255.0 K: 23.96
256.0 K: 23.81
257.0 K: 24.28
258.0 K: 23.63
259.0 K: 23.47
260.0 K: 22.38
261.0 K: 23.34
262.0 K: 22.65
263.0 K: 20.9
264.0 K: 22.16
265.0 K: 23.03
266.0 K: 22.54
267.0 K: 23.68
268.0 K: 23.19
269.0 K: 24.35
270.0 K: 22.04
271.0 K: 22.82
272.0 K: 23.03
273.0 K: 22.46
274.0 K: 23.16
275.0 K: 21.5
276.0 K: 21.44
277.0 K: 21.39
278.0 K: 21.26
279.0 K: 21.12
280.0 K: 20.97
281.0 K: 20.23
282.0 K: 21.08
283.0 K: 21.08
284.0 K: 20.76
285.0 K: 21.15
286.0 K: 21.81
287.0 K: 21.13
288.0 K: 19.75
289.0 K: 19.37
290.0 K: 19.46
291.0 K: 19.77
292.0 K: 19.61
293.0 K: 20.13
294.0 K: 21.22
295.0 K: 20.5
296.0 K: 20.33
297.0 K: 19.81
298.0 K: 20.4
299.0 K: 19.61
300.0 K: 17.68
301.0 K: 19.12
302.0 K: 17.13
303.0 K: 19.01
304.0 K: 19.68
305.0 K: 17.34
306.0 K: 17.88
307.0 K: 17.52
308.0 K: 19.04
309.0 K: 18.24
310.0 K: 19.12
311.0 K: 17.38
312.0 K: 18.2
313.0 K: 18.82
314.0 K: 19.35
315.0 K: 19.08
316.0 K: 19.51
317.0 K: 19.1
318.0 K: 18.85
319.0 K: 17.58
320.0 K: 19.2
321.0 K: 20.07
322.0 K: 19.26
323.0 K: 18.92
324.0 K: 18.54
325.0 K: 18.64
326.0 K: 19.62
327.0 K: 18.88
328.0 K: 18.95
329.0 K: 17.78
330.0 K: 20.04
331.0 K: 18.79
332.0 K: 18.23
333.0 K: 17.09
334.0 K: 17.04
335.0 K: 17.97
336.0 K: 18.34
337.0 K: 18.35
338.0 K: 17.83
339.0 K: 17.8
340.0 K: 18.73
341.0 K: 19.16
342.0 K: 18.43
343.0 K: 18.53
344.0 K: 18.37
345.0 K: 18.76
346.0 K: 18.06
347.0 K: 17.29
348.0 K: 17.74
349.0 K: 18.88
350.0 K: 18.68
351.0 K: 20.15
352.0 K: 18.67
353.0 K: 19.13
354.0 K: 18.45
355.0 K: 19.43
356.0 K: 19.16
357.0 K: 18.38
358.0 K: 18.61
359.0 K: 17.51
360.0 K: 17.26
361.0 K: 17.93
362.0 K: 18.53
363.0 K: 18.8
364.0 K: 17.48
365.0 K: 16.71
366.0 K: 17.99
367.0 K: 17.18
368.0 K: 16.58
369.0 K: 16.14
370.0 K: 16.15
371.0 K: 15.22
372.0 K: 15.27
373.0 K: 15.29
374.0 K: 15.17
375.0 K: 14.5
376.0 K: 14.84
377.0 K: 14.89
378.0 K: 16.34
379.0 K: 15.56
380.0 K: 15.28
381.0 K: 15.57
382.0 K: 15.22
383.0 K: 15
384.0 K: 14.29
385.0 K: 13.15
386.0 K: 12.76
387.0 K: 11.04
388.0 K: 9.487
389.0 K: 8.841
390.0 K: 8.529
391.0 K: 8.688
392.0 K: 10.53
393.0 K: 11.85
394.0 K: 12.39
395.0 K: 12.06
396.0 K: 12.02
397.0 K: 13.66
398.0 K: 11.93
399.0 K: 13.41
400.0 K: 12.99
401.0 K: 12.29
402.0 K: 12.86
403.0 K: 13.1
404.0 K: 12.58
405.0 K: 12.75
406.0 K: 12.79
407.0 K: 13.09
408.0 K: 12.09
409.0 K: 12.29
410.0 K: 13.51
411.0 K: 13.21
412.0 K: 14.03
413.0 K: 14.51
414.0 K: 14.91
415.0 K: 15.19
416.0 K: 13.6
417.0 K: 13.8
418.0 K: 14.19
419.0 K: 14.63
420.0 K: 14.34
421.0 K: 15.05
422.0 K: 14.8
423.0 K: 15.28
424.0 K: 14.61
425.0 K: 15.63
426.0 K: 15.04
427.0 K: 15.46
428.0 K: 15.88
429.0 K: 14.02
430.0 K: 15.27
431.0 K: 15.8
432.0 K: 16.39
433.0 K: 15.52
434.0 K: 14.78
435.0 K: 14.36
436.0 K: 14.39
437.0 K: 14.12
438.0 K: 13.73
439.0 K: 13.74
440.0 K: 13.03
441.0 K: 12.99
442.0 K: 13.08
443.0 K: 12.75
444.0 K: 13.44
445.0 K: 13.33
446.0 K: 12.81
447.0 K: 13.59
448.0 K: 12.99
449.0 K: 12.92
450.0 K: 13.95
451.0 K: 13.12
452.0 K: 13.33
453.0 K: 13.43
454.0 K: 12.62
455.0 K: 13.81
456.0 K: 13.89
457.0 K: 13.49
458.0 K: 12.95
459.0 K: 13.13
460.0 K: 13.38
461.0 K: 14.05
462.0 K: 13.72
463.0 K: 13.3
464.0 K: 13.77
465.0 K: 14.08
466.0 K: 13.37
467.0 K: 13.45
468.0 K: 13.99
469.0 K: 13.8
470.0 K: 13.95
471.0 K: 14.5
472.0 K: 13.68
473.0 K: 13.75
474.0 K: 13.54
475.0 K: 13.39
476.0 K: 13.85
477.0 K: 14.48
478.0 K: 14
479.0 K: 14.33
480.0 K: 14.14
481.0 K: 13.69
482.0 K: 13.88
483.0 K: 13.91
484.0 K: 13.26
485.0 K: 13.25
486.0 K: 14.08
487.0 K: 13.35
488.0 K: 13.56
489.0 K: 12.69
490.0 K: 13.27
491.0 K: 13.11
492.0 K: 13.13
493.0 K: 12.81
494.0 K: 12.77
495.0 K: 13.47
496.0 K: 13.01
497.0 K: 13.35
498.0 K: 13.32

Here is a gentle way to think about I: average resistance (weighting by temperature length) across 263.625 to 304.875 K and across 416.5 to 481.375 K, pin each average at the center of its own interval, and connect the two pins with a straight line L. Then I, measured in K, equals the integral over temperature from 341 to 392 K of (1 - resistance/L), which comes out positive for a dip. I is 4.0 K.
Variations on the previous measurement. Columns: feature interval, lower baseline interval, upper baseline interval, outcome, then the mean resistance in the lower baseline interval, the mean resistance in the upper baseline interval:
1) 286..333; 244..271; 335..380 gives 2.60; 23.1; 17.5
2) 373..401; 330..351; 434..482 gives 5.91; 18.3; 13.6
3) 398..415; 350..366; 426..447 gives 2.84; 18.4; 14.2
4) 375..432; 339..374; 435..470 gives 7.62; 17.9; 13.5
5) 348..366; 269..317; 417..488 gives -0.81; 20.1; 14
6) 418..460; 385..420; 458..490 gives -3.05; 12.6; 13.7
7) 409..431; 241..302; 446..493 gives 1.46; 21.9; 13.6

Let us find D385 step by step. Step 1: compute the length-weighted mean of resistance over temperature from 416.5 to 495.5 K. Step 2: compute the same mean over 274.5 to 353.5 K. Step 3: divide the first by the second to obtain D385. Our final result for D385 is 0.72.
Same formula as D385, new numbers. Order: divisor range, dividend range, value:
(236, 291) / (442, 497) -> 0.60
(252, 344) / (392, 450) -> 0.68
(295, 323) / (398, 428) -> 0.74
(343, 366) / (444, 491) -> 0.74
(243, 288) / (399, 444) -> 0.62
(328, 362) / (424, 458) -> 0.76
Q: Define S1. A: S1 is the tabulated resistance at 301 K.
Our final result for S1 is 19.12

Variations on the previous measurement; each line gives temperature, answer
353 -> 19.13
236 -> 21.9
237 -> 22.29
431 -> 15.8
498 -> 13.32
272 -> 23.03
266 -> 22.54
